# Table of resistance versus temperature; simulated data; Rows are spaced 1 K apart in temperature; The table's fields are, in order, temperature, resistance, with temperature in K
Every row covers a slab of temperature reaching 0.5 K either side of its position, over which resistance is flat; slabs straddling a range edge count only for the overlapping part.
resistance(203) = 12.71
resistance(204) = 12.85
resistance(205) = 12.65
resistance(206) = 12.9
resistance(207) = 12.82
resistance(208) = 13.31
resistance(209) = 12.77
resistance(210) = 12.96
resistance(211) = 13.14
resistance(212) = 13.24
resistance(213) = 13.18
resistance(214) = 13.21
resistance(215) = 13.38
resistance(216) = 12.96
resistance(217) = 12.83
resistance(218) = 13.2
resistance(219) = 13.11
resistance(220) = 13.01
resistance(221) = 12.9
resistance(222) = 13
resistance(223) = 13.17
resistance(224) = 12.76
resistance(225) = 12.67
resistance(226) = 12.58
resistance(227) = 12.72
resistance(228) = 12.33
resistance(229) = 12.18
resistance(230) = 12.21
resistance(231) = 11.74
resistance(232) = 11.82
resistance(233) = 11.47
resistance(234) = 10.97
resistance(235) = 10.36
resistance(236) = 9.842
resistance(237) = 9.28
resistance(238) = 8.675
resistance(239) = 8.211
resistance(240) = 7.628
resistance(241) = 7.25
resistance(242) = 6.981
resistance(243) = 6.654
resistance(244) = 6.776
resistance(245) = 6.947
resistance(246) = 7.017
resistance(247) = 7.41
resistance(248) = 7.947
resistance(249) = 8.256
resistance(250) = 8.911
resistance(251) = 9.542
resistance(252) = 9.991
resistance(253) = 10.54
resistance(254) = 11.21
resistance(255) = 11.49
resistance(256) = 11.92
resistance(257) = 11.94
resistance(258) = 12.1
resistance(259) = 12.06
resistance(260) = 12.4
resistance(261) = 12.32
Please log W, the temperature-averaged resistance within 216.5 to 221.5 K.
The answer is 13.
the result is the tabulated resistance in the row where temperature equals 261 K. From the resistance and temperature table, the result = 12.32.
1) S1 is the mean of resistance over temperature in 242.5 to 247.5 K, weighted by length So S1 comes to 6.96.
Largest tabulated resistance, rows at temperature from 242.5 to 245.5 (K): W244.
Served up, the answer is 6.947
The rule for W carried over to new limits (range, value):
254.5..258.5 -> 11.9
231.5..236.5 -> 10.9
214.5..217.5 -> 13.1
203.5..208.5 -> 12.9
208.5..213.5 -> 13.1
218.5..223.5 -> 13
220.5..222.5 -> 12.9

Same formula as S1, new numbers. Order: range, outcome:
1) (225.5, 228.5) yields 12.5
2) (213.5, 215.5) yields 13.3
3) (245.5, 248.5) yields 7.46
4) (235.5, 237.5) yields 9.56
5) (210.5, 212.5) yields 13.2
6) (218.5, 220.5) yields 13.1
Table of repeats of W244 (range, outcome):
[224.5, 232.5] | 12.72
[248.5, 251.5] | 9.542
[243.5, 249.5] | 8.256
